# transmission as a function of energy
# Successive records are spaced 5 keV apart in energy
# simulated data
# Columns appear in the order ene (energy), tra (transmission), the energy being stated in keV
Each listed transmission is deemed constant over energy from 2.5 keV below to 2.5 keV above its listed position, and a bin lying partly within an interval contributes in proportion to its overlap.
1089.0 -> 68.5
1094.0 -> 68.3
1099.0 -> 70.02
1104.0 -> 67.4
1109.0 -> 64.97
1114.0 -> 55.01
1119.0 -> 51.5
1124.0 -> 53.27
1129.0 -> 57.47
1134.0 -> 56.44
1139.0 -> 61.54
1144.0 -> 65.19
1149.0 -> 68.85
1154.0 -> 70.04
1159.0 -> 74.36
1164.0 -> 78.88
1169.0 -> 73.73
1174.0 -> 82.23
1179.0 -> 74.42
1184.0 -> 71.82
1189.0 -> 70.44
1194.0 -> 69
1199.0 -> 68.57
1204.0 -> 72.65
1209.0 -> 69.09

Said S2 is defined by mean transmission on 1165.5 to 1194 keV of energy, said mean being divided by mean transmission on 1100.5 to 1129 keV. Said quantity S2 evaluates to 1.3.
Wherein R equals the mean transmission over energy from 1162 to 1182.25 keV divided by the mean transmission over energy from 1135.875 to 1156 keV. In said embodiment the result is 1.2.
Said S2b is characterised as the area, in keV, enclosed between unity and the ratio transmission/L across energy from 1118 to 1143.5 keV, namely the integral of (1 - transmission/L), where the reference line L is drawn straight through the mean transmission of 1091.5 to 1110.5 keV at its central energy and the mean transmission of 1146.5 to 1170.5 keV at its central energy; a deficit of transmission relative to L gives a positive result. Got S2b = 4.9 keV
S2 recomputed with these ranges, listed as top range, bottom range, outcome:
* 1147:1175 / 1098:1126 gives 1.24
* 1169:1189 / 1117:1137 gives 1.37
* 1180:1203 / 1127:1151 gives 1.14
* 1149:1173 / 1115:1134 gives 1.36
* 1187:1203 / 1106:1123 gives 1.22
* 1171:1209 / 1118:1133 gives 1.33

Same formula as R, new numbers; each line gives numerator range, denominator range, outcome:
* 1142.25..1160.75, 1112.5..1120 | 1.30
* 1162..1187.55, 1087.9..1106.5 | 1.11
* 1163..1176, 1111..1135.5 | 1.42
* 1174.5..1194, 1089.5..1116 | 1.11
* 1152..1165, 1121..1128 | 1.37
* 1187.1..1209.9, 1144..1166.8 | 0.97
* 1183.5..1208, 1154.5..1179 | 0.92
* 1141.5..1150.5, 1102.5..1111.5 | 1.01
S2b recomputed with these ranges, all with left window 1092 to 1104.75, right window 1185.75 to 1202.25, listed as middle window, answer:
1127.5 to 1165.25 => 1.5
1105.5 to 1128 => 4.0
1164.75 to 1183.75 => -1.9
